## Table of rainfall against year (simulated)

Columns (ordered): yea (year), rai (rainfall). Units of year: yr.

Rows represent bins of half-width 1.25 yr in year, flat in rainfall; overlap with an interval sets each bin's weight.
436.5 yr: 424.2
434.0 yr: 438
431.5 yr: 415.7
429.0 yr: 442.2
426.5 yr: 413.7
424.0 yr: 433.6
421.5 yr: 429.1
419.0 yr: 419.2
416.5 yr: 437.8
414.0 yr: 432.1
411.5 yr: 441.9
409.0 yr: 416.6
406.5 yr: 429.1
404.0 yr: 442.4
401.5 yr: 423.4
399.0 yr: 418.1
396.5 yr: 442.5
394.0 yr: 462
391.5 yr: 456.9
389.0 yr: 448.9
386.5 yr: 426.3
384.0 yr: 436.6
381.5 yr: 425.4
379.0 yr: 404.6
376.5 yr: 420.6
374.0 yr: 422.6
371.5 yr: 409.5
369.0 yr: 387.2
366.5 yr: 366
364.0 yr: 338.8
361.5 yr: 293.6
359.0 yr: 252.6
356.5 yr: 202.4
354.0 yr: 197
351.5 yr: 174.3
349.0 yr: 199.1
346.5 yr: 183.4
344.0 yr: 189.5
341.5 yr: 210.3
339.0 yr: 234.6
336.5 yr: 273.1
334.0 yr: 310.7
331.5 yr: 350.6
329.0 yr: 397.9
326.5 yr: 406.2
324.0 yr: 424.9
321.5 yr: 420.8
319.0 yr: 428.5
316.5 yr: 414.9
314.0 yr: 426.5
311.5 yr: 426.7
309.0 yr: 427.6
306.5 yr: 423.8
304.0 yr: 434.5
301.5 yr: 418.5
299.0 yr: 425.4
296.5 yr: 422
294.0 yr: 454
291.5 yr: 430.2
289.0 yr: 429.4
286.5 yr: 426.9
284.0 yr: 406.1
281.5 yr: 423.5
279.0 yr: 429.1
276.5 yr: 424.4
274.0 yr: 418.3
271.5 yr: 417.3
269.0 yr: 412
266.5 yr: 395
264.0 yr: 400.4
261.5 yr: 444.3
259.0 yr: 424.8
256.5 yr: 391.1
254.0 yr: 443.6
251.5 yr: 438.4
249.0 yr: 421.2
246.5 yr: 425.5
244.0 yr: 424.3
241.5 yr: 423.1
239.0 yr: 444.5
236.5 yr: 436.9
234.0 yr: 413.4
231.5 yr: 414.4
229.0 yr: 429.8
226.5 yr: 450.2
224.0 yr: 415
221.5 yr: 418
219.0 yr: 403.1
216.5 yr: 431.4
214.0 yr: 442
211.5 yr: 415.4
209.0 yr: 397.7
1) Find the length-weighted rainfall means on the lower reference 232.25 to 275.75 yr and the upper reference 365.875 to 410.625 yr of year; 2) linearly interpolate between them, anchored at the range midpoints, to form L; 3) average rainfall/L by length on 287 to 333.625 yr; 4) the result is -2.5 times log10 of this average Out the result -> 0.01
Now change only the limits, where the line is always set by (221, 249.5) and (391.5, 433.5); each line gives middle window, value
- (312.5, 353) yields 0.34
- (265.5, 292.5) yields 0.02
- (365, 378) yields 0.08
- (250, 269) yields 0.02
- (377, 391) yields 0.00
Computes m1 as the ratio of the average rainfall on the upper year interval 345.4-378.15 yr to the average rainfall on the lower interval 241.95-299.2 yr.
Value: 0.70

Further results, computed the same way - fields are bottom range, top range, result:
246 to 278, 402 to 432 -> 1.02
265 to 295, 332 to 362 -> 0.54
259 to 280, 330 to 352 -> 0.57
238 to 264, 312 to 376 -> 0.75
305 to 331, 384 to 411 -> 1.05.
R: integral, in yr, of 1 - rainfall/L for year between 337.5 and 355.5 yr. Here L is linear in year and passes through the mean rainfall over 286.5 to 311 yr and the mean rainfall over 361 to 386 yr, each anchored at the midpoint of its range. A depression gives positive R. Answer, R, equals 9.2 yr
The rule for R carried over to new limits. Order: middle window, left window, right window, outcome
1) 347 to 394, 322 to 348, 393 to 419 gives 3.0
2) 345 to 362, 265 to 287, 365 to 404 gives 8.5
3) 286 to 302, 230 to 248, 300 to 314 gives -0.1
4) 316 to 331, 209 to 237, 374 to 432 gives 0.5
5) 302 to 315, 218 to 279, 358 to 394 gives -0.6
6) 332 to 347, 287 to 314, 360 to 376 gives 5.8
